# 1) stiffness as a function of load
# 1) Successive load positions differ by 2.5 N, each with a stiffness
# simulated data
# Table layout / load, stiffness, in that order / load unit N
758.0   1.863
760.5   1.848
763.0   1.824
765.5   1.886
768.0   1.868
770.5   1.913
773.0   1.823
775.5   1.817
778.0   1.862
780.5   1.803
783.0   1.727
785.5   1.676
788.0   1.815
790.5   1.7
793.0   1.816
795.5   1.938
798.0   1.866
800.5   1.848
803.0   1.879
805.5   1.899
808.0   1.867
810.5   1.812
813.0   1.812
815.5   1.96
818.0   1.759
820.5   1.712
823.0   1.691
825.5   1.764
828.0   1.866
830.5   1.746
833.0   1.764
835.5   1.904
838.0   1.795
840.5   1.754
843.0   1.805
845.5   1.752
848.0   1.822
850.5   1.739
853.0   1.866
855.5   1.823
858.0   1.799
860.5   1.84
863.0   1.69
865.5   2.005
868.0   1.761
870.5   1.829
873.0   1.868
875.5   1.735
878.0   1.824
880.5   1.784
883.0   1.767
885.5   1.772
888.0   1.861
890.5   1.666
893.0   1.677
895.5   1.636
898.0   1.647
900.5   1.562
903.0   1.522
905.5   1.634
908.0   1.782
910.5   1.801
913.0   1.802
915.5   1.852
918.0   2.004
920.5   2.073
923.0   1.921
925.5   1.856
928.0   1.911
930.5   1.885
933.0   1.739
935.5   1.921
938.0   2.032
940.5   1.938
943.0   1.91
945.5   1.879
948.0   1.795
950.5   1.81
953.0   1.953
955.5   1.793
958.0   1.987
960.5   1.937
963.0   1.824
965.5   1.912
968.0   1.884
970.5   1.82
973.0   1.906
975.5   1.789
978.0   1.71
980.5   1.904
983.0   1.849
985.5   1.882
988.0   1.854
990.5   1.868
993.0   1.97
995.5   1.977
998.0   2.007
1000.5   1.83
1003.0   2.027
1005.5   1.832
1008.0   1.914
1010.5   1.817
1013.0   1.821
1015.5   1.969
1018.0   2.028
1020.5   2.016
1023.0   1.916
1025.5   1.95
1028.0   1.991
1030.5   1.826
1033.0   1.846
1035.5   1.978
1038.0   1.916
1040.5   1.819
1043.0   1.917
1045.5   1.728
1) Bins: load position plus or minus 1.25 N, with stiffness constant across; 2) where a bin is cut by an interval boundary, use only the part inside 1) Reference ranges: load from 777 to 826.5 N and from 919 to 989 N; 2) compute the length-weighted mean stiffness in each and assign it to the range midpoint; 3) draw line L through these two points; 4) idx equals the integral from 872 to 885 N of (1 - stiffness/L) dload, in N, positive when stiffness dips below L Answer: 0.4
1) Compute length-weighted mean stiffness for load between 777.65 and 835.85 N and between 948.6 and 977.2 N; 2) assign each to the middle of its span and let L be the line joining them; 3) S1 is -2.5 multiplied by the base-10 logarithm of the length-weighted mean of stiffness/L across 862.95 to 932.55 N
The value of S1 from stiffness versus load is 0.03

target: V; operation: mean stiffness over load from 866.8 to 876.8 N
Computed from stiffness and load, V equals 1.8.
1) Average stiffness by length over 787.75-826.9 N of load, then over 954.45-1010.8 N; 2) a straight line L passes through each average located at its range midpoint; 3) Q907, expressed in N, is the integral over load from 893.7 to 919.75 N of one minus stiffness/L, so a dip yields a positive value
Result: 1.8 N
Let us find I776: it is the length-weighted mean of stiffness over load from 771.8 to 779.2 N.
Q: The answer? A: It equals 1.83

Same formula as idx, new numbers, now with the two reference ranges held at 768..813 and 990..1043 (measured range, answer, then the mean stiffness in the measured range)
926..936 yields 0.1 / 1.86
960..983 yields 0.6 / 1.85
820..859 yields 1.2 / 1.79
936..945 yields -0.3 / 1.95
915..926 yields -0.4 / 1.95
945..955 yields 0.2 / 1.85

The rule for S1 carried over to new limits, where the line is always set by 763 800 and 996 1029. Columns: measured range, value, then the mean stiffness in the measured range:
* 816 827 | 0.055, 1.75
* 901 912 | 0.124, 1.68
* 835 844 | 0.026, 1.81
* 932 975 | 0.012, 1.88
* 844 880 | 0.030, 1.81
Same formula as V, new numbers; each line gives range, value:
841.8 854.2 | 1.8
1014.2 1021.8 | 2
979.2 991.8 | 1.87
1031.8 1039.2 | 1.91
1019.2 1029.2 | 1.97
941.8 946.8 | 1.89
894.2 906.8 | 1.6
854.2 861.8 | 1.82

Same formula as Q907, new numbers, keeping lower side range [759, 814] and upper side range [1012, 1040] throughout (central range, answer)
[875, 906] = 2.9 N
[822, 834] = 0.5 N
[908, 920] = 0.1 N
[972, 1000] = 0.5 N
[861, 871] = 0.2 N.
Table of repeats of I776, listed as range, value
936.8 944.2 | 1.96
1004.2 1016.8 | 1.87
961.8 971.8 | 1.86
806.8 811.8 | 1.84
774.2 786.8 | 1.78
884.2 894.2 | 1.74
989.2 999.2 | 1.95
